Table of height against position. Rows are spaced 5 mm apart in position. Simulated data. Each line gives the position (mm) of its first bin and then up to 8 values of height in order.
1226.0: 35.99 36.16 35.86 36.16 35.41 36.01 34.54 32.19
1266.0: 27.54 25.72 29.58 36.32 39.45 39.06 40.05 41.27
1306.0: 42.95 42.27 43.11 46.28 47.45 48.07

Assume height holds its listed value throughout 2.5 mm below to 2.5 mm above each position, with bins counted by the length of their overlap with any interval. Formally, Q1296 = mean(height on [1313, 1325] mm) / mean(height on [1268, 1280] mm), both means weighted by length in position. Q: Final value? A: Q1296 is 1.56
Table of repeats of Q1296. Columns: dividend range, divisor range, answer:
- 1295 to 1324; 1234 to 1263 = 1.22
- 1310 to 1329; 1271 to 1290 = 1.32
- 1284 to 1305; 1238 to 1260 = 1.14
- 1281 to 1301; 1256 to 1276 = 1.34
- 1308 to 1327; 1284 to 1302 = 1.12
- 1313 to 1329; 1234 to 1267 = 1.33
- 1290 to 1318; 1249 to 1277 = 1.34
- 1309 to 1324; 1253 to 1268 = 1.39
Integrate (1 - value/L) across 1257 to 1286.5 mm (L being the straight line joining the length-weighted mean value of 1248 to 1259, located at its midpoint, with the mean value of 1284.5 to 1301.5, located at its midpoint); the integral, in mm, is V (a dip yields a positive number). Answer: 4.7 mm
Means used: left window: 35.1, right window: 39.8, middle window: 31.4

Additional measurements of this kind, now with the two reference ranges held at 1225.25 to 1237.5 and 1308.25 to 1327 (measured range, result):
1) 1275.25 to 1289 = 1.7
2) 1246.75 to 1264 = 1.9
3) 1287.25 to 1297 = 0.6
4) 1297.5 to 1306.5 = 0.3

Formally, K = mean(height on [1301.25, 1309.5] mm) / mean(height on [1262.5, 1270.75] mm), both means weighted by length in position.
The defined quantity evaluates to 1.5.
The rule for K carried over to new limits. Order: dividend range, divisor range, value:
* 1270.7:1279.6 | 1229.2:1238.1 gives 0.81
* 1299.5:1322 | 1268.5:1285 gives 1.37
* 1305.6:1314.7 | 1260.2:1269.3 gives 1.47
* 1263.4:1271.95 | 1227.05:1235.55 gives 0.74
